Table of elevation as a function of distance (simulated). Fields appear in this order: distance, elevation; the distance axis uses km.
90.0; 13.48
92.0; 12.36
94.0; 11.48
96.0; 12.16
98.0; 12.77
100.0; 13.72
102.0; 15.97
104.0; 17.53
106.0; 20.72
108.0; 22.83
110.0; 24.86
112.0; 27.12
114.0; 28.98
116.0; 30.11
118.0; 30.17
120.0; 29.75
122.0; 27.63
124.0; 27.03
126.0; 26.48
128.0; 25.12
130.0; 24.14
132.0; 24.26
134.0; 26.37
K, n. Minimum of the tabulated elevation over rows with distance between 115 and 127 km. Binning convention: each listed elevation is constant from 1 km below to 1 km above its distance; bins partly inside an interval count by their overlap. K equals 26.48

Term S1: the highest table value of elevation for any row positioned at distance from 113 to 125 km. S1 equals 30.17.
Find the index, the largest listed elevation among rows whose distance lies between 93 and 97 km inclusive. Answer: 12.16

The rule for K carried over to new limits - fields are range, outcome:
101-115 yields 15.97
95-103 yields 12.16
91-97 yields 11.48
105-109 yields 20.72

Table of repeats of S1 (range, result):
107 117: 30.11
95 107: 20.72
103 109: 22.83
